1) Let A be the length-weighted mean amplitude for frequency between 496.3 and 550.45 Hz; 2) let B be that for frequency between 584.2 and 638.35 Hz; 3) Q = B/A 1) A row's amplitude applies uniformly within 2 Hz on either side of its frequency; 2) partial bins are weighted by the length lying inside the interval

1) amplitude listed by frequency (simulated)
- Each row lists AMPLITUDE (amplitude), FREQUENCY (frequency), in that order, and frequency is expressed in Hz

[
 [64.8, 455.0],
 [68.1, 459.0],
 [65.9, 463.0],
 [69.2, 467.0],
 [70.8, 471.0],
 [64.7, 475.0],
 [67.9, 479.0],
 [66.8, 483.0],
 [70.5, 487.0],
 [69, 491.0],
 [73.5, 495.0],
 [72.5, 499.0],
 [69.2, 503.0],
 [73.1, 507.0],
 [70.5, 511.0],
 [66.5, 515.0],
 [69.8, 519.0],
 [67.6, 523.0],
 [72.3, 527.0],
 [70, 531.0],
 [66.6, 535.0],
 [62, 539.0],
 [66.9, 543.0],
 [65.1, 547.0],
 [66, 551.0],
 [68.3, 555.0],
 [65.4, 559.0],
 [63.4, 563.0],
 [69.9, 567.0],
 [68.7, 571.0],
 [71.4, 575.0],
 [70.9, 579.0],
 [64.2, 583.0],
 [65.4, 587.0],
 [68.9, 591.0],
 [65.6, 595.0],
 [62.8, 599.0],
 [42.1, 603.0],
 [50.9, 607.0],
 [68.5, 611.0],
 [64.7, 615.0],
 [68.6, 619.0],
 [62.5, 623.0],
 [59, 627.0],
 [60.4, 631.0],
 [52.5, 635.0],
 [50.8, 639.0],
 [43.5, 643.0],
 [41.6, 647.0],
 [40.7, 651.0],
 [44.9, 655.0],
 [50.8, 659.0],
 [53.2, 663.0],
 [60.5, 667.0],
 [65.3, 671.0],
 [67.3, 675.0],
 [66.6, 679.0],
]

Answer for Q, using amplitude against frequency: 0.9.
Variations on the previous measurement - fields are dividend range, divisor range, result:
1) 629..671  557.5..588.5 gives 0.75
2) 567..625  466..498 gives 0.93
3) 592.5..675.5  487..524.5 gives 0.80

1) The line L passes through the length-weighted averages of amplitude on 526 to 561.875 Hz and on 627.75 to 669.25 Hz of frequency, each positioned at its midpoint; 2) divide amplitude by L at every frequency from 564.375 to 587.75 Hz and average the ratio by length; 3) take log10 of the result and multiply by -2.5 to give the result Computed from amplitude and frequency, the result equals -0.11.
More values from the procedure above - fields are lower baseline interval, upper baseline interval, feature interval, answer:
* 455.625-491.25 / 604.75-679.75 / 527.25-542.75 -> -0.05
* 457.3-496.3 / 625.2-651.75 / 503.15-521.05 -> -0.09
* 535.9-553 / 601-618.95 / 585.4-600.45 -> -0.10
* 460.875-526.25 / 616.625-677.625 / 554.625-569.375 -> -0.06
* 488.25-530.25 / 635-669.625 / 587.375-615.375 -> -0.07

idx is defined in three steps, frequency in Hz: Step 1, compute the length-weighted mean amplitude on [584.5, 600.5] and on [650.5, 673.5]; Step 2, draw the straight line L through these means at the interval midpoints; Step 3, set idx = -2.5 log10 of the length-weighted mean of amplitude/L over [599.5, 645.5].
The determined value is 0.07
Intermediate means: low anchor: 65.7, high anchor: 53.7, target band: 56.7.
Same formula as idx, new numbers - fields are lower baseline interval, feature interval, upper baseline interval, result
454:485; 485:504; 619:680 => -0.086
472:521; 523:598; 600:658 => -0.091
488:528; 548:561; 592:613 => -0.032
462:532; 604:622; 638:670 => -0.148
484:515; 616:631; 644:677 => -0.112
